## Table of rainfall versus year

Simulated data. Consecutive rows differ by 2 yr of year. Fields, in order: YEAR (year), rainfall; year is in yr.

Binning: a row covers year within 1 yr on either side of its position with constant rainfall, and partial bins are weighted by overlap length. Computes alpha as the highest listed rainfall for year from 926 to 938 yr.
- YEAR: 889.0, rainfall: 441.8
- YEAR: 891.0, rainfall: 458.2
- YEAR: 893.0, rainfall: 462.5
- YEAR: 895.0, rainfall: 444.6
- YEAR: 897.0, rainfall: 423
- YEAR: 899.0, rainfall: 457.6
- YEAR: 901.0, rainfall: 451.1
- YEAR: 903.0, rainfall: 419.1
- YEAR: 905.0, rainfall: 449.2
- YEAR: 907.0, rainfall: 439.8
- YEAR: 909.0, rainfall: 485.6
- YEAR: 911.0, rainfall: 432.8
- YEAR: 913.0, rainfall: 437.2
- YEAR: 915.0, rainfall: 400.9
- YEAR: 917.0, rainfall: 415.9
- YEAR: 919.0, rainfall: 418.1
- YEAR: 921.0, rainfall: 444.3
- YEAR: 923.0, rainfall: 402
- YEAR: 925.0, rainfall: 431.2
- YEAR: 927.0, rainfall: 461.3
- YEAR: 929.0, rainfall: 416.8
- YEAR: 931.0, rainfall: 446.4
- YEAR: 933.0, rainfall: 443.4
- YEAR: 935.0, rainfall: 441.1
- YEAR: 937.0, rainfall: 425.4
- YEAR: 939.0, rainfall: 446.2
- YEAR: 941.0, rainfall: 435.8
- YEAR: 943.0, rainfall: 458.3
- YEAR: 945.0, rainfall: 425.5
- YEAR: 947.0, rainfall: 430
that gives 461.3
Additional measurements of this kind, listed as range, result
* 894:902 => 457.6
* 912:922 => 444.3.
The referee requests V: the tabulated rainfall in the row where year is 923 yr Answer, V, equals 402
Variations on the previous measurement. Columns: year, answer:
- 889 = 441.8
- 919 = 418.1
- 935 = 441.1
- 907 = 439.8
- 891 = 458.2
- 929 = 416.8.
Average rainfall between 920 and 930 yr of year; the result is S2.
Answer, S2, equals 431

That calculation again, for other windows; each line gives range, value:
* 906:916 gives 439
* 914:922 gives 420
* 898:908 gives 443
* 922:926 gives 417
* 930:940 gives 440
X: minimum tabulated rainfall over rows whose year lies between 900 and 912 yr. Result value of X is 419.1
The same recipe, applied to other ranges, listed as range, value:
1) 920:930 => 402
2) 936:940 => 425.4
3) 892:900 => 423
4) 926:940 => 416.8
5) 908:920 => 400.9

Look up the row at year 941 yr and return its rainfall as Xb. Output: 435.8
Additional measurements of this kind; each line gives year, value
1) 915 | 400.9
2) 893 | 462.5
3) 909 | 485.6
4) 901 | 451.1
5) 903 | 419.1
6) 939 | 446.2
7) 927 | 461.3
